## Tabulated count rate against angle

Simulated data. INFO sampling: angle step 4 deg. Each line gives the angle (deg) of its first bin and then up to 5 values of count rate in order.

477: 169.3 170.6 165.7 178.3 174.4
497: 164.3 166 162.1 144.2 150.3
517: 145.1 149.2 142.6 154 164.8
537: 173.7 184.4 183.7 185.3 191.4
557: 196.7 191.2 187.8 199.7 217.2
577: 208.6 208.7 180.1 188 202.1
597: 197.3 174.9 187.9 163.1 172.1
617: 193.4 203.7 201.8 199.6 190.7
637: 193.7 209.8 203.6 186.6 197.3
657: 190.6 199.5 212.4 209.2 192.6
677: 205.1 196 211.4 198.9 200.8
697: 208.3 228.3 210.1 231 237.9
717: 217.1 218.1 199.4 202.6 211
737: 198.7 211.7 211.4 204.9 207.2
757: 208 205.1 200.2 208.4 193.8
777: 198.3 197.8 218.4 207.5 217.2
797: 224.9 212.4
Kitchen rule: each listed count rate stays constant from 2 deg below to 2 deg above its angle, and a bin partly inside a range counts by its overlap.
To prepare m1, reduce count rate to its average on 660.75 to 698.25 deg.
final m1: 204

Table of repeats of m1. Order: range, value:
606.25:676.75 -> 195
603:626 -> 186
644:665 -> 197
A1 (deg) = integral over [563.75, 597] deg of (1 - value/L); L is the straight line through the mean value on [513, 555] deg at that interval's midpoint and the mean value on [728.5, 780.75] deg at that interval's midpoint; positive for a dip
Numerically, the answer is -4.69 deg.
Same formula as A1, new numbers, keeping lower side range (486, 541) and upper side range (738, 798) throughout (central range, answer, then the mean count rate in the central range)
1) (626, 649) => -1.93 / 198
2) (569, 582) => -2.90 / 210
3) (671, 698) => -1.38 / 202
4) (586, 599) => -1.47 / 195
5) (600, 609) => -0.05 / 178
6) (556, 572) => -2.42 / 195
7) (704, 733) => -2.70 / 216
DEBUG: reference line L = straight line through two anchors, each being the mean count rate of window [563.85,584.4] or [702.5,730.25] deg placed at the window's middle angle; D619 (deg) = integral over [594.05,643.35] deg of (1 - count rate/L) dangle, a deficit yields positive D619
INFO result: 4.0 deg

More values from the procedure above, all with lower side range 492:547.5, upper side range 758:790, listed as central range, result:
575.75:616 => -3.27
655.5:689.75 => -2.79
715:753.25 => -2.18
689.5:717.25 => -3.78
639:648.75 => -1.13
